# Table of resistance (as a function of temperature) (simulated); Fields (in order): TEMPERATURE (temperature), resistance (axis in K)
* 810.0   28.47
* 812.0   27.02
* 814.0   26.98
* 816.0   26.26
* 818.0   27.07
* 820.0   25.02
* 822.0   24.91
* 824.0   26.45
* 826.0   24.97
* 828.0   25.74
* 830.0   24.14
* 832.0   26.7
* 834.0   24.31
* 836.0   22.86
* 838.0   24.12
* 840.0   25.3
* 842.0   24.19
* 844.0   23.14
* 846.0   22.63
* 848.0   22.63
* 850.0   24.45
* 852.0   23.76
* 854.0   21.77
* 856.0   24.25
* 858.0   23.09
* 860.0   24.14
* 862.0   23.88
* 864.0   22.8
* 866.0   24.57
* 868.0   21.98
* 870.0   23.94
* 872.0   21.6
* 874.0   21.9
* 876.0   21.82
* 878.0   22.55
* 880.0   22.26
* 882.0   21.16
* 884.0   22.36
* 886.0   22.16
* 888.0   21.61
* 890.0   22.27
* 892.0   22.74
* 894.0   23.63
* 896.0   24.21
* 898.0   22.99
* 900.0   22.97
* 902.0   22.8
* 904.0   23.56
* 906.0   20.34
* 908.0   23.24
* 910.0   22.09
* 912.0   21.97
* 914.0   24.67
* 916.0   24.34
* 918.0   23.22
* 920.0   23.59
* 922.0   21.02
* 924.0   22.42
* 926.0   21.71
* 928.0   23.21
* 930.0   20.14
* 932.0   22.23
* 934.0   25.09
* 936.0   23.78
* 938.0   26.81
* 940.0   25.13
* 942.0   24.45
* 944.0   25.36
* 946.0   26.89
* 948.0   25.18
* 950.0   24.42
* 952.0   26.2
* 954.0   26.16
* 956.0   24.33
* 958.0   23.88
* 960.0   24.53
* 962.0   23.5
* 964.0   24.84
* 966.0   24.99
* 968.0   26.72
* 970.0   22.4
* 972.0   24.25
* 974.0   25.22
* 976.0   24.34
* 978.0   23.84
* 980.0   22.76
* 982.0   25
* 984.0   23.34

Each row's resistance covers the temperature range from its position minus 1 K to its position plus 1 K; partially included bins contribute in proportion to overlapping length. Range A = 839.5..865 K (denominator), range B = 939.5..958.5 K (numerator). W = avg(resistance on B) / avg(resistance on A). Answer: 1.1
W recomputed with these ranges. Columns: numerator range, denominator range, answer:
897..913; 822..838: 0.90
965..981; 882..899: 1.07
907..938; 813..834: 0.89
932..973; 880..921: 1.09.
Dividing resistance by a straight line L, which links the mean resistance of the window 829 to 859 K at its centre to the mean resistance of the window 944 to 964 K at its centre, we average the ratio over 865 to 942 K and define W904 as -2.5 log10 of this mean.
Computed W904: 0.07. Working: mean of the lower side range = 23.8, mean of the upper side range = 25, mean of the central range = 22.9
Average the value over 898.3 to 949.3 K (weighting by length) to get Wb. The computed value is 23.4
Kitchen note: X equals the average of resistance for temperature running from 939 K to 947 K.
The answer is 25.5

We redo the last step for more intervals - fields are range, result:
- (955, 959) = 24.1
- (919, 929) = 22.4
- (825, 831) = 24.9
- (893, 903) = 23.3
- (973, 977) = 24.8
